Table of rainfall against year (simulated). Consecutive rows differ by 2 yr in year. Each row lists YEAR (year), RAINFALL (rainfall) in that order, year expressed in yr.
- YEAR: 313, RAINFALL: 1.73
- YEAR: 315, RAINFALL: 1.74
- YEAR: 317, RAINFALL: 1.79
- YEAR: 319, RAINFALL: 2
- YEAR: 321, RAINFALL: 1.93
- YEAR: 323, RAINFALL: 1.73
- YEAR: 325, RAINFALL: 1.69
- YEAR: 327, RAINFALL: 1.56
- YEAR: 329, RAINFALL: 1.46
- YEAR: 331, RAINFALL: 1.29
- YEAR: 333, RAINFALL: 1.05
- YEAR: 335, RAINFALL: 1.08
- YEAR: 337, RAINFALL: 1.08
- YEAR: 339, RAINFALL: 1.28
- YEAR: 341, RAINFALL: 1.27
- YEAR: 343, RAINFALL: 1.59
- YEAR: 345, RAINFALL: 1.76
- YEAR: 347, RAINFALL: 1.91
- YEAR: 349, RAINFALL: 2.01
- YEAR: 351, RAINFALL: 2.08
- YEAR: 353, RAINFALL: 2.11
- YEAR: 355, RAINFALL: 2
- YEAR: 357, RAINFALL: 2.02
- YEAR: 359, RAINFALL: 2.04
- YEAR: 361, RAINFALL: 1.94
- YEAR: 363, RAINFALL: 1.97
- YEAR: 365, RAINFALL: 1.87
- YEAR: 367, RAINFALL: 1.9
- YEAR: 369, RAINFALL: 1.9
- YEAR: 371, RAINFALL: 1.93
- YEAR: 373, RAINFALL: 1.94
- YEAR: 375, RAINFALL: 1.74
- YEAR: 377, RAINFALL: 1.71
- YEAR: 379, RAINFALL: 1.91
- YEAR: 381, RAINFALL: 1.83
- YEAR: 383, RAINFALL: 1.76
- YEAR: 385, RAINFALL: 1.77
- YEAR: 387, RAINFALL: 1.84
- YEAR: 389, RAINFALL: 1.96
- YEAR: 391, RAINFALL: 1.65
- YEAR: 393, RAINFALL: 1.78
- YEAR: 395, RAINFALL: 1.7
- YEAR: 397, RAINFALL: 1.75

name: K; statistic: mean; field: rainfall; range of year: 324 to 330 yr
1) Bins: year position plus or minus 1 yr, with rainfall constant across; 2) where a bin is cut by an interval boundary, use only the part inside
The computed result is 1.57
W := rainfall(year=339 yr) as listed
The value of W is 1.28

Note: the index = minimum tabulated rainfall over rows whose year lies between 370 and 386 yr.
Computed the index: 1.71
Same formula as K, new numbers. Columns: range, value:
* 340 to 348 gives 1.63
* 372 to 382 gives 1.83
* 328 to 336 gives 1.22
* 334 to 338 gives 1.08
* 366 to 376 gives 1.88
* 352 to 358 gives 2.04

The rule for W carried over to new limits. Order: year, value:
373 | 1.94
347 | 1.91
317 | 1.79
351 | 2.08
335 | 1.08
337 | 1.08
